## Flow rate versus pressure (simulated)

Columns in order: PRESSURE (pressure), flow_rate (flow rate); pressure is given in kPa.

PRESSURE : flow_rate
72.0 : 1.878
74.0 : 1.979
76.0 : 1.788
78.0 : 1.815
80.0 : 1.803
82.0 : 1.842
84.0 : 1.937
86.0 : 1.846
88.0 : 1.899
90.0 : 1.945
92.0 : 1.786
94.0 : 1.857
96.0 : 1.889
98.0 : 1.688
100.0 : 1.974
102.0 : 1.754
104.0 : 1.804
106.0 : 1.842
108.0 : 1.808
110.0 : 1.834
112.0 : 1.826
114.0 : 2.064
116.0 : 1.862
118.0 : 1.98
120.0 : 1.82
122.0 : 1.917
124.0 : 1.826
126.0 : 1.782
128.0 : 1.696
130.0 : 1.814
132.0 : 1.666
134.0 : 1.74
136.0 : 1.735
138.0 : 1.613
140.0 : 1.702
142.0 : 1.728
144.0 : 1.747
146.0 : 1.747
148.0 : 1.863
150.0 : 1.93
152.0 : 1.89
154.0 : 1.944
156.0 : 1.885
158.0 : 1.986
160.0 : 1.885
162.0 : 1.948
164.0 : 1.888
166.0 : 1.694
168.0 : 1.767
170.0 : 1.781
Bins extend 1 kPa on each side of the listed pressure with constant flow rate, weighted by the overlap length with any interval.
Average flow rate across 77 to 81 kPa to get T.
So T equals 1.81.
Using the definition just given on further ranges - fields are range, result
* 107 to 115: 1.88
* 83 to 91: 1.91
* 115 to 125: 1.88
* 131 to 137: 1.71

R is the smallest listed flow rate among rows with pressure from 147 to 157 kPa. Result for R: 1.863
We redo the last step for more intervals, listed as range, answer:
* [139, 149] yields 1.702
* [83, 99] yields 1.688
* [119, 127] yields 1.782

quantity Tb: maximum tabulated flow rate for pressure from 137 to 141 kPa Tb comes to 1.702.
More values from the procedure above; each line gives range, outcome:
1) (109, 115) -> 2.064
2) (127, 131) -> 1.814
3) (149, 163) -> 1.986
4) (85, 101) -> 1.974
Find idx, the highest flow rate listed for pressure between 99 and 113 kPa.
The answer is 1.974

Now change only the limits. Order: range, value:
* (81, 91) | 1.945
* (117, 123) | 1.98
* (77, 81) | 1.815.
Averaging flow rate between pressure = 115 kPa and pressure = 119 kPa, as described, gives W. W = 1.92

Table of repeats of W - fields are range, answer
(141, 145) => 1.74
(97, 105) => 1.8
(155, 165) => 1.92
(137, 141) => 1.66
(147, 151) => 1.9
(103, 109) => 1.82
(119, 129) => 1.81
